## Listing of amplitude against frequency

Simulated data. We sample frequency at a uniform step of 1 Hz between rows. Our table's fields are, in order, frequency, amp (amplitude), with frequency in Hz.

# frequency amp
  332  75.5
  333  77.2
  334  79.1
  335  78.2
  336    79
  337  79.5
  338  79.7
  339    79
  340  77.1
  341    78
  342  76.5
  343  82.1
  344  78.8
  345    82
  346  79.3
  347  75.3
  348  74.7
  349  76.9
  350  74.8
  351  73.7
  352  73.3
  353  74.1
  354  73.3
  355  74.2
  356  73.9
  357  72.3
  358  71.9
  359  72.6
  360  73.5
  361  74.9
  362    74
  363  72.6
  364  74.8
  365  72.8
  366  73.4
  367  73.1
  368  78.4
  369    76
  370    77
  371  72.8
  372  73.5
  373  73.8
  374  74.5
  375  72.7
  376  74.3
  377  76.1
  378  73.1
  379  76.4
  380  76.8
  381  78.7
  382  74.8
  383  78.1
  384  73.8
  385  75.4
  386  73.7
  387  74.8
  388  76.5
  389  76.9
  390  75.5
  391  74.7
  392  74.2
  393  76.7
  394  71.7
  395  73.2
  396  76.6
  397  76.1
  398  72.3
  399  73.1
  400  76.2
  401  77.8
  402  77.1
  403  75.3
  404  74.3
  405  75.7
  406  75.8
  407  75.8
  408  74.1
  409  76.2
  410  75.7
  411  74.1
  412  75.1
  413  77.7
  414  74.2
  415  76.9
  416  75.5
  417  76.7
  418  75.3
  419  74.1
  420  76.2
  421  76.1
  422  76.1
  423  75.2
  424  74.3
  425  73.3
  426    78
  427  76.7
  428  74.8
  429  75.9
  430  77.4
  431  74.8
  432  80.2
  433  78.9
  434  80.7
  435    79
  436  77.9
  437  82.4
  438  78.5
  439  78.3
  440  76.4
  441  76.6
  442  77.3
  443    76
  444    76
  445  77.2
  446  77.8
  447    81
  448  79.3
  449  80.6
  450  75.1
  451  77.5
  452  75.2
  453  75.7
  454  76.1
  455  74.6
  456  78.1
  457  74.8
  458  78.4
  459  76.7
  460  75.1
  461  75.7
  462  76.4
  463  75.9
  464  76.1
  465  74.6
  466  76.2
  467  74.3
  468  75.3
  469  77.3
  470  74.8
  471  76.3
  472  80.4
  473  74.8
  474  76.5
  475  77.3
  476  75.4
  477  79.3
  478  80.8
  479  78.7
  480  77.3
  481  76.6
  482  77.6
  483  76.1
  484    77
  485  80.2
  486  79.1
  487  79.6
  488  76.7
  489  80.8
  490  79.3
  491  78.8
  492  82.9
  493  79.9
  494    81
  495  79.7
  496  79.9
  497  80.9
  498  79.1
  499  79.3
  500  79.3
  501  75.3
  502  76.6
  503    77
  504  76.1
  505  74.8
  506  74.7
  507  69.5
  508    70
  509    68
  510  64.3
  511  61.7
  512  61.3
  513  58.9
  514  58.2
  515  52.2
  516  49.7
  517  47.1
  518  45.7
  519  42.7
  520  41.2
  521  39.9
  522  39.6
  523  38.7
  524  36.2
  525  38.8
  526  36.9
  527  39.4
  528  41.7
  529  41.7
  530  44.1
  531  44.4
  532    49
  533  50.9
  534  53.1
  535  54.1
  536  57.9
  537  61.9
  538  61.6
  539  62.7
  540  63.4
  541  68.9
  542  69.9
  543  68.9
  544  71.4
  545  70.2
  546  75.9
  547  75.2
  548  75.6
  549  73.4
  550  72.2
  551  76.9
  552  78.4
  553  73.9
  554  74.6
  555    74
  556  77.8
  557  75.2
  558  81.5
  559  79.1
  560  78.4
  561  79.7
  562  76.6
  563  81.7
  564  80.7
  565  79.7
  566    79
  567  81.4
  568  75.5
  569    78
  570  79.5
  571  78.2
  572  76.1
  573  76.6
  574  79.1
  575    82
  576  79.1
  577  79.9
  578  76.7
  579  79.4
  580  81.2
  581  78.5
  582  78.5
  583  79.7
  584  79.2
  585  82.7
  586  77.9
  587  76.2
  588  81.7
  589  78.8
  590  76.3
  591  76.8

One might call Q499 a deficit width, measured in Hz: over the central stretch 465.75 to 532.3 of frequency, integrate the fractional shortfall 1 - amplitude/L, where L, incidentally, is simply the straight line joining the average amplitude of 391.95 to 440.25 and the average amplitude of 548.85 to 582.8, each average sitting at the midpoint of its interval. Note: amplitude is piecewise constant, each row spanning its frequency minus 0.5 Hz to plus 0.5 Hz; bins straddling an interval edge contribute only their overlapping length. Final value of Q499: 8.9 Hz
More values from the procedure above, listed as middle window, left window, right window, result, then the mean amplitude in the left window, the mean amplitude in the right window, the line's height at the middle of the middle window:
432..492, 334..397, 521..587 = -4.6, 75.5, 68.5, 71.9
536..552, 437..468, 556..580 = 1.8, 76.8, 78.9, 78.4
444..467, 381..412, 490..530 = -2.9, 75.3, 61.5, 68.1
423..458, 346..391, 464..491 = -0.3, 74.7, 77.4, 76.5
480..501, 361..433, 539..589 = -0.8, 75.3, 76.8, 76.1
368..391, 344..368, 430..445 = 0.1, 74.6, 78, 75.6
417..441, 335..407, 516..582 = -1.5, 75.5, 65.9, 72.3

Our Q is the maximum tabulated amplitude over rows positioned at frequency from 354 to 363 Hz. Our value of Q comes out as 74.9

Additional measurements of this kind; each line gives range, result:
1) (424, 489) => 82.4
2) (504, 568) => 81.7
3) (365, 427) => 78.7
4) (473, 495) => 82.9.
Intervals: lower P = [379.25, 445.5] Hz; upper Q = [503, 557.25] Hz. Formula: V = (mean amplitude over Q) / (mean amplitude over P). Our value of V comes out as 0.79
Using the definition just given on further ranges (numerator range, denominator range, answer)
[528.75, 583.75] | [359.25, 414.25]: 0.96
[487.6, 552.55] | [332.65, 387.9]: 0.84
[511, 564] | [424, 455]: 0.78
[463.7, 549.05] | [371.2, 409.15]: 0.89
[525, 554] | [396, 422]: 0.81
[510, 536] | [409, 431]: 0.62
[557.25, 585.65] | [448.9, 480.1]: 1.03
